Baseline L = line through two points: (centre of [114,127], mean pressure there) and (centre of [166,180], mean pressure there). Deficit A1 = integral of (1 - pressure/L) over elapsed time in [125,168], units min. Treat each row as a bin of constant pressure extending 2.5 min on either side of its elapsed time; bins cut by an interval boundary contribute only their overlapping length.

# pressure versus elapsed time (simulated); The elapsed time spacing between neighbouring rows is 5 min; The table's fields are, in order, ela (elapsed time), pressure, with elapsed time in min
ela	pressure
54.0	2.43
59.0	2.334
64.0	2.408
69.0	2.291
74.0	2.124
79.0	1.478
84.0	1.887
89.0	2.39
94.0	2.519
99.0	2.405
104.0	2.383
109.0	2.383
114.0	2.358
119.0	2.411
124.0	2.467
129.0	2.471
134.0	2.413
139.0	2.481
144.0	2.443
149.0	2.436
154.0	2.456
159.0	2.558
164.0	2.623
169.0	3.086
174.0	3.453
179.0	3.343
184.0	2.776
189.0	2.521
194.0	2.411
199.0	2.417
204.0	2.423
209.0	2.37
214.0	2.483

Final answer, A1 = 5.0 min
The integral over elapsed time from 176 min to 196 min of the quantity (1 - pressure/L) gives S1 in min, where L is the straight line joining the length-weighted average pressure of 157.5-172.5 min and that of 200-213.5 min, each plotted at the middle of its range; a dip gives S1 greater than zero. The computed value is -1.3 min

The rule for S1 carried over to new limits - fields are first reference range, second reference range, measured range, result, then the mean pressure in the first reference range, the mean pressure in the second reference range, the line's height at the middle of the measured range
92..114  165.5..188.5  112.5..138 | 1.8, 2.41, 3.08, 2.62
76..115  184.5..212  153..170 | -2.1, 2.22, 2.45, 2.37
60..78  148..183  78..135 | 3.6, 2.21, 2.87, 2.47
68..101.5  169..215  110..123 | -0.4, 2.15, 2.72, 2.32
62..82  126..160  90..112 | -1.9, 2.06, 2.46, 2.23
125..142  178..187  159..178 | -1.2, 2.46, 2.98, 2.83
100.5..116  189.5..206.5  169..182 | -4.8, 2.38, 2.43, 2.42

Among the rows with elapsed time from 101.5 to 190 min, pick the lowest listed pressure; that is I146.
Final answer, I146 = 2.358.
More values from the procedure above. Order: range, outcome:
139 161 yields 2.436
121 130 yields 2.467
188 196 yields 2.411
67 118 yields 1.478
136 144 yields 2.443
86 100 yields 2.39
